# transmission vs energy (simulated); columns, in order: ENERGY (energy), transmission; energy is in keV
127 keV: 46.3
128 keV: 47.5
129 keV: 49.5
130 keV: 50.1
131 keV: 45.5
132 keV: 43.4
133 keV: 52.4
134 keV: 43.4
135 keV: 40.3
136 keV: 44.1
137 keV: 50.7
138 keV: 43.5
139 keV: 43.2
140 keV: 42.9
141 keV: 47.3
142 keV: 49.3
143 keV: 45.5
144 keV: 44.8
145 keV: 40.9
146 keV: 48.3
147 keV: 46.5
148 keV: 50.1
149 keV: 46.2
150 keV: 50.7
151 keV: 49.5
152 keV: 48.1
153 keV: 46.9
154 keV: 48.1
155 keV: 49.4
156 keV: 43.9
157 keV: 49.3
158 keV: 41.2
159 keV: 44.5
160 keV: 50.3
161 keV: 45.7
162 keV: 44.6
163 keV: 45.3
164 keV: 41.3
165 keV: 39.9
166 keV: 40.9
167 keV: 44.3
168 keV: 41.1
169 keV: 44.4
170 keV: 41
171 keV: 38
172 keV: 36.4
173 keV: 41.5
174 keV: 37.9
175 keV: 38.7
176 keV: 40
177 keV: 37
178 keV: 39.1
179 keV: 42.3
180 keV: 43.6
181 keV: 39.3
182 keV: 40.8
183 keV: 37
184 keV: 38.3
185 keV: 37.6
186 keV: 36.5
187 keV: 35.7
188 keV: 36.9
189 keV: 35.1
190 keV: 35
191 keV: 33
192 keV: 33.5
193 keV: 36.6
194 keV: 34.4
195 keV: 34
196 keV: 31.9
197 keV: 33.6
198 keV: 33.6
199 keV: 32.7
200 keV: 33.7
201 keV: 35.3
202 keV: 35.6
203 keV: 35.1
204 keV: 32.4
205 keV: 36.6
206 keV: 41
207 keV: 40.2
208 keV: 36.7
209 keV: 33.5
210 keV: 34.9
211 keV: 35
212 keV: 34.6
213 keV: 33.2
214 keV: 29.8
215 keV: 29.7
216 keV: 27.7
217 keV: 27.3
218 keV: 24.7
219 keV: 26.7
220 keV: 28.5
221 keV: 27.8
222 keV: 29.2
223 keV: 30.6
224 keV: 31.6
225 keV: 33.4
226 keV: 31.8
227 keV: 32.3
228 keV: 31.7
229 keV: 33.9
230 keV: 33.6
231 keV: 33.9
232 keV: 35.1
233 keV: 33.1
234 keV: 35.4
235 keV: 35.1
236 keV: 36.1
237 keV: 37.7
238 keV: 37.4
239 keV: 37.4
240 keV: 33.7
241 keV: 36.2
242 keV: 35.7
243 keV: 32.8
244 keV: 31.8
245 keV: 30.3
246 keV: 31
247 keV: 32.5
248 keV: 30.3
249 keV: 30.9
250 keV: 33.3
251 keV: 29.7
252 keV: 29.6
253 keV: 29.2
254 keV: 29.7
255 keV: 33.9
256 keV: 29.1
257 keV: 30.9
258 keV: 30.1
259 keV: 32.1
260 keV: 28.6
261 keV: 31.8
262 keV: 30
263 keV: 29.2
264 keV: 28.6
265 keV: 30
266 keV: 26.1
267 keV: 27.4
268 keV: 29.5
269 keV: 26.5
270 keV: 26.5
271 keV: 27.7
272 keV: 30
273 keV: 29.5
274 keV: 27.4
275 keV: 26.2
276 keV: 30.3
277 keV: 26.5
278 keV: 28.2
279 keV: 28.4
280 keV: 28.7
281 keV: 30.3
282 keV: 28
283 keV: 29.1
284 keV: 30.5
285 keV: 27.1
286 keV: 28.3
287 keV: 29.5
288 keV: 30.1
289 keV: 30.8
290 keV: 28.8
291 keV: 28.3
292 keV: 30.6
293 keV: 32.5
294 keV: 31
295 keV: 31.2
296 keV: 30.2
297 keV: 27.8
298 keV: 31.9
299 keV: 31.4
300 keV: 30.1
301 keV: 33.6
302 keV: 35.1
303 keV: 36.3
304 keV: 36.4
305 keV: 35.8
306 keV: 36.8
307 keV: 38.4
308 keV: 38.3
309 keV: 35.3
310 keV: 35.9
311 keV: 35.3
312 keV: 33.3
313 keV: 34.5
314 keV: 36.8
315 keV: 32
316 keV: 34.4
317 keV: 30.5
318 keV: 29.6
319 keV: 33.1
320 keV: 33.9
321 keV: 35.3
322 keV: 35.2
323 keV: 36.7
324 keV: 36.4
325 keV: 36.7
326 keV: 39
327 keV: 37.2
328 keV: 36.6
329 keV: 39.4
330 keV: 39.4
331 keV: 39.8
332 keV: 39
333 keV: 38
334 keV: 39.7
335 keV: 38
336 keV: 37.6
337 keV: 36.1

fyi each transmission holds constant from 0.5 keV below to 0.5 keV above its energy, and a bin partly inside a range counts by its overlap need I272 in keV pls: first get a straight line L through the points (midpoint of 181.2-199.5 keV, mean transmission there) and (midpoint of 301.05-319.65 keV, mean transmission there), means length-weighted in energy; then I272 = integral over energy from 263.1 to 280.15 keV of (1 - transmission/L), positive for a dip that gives 3.4 keV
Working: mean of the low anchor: 35.4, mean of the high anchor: 34.8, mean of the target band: 28.1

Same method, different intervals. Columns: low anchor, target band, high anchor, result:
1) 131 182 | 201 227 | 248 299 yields 3.24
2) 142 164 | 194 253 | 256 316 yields 8.08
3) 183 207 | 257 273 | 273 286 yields 0.32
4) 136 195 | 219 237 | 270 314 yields 2.09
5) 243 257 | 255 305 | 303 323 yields 4.50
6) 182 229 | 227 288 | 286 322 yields 4.26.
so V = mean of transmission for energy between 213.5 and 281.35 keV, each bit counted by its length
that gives 30.8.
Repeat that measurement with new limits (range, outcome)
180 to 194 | 36.7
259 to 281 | 28.6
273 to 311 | 31.2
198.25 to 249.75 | 33.1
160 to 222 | 36.4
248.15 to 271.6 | 29.6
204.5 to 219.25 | 32.9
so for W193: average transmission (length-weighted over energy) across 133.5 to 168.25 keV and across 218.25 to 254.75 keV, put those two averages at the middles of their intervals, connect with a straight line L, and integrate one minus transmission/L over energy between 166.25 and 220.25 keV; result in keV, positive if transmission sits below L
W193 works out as 4.5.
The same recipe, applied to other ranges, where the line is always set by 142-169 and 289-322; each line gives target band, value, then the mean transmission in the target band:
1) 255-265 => 1.84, 30.2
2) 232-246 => 1.48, 34.7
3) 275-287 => 2.27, 28.6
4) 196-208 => 1.86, 35.3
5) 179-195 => 2.28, 37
